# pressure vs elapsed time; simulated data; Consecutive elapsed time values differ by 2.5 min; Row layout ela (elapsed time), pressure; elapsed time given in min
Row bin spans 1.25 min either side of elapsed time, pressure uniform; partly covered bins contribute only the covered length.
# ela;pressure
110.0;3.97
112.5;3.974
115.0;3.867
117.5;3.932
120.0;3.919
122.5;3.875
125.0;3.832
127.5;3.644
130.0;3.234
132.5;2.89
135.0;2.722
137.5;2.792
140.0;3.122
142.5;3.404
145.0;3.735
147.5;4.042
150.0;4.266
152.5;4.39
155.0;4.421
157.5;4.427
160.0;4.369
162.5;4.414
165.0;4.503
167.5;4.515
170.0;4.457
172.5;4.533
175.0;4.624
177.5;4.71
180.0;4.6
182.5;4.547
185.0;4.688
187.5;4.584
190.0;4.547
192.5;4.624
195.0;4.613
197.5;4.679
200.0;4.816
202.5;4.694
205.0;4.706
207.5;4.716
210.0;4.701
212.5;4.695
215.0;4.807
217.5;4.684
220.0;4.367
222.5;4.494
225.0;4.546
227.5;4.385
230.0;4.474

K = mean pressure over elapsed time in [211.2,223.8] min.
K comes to 4.61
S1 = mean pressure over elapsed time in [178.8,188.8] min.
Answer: 4.6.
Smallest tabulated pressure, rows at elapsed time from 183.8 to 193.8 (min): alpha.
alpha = 4.547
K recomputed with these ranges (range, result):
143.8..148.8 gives 3.89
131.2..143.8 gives 2.99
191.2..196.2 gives 4.62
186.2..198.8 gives 4.61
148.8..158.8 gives 4.38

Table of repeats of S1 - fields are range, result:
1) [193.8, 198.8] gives 4.65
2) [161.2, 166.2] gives 4.46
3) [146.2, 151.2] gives 4.15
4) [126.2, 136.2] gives 3.13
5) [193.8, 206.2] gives 4.7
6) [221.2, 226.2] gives 4.52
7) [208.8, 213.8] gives 4.7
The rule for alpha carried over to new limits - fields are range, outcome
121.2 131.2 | 3.234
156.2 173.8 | 4.369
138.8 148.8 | 3.122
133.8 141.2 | 2.722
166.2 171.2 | 4.457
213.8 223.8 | 4.367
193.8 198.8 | 4.613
